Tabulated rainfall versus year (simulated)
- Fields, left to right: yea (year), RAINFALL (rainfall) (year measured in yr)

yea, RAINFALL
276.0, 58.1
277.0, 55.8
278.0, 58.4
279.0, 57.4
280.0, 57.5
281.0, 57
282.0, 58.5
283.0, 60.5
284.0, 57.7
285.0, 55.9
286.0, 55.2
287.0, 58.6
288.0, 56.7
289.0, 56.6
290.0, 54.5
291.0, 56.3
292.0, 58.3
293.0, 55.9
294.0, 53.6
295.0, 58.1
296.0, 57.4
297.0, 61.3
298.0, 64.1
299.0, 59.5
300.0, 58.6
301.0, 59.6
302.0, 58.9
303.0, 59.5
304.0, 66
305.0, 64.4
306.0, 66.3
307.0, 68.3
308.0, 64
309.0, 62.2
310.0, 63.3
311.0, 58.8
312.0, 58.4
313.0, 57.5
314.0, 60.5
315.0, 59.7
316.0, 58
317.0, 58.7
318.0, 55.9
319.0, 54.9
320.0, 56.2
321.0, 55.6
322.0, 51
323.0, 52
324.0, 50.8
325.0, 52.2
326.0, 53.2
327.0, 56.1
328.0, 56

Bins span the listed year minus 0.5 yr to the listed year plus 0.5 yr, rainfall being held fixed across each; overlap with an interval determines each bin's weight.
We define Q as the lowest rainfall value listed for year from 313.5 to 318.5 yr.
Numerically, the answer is 55.9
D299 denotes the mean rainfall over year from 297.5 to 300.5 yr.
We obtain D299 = 60.7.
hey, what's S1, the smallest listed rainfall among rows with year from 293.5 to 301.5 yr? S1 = 53.6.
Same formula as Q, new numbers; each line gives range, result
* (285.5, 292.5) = 54.5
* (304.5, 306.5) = 64.4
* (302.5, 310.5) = 59.5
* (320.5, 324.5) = 50.8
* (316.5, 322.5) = 51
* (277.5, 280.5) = 57.4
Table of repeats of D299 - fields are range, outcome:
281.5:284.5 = 58.9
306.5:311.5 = 63.3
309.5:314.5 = 59.7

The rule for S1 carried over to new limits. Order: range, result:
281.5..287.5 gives 55.2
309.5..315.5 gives 57.5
